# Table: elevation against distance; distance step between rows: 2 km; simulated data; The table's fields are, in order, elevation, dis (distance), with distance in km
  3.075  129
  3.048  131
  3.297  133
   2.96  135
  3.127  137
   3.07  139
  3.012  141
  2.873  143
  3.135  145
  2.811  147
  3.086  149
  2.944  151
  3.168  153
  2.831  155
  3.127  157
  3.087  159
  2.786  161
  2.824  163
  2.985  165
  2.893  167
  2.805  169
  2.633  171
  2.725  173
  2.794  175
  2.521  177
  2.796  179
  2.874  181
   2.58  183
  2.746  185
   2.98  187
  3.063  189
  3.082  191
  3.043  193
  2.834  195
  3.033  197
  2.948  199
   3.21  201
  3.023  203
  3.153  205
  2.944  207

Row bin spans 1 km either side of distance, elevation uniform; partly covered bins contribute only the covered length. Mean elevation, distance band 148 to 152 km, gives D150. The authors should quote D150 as 3.01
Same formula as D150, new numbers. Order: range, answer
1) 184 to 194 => 2.98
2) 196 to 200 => 2.99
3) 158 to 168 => 2.92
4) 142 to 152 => 2.97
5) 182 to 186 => 2.66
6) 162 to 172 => 2.83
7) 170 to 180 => 2.69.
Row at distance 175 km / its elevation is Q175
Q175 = 2.794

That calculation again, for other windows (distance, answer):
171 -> 2.633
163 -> 2.824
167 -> 2.893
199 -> 2.948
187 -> 2.98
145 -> 3.135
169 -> 2.805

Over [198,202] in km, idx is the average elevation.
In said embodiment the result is 3.08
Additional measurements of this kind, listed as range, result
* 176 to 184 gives 2.69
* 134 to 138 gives 3.04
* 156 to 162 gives 3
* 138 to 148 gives 2.98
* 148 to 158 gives 3.03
